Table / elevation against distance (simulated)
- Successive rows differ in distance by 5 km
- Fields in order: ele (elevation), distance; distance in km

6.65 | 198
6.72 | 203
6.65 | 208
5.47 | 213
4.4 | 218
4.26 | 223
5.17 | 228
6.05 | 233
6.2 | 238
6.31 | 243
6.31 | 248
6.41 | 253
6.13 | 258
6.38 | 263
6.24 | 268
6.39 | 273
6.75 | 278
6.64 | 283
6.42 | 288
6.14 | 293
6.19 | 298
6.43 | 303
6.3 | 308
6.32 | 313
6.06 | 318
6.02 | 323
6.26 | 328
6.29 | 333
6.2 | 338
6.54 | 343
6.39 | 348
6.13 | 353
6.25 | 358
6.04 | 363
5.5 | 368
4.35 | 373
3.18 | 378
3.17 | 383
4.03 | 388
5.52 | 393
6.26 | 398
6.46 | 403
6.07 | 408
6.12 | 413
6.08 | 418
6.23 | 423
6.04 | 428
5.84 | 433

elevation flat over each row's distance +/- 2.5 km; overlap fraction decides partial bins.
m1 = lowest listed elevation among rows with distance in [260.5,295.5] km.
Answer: 6.14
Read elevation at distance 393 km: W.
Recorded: 5.52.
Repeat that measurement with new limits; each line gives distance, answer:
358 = 6.25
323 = 6.02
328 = 6.26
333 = 6.29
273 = 6.39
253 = 6.41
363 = 6.04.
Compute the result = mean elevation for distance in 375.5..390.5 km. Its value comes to 3.46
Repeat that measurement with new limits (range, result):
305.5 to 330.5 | 6.19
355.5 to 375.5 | 5.54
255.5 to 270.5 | 6.25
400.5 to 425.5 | 6.19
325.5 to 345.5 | 6.32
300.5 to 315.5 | 6.35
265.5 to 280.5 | 6.46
